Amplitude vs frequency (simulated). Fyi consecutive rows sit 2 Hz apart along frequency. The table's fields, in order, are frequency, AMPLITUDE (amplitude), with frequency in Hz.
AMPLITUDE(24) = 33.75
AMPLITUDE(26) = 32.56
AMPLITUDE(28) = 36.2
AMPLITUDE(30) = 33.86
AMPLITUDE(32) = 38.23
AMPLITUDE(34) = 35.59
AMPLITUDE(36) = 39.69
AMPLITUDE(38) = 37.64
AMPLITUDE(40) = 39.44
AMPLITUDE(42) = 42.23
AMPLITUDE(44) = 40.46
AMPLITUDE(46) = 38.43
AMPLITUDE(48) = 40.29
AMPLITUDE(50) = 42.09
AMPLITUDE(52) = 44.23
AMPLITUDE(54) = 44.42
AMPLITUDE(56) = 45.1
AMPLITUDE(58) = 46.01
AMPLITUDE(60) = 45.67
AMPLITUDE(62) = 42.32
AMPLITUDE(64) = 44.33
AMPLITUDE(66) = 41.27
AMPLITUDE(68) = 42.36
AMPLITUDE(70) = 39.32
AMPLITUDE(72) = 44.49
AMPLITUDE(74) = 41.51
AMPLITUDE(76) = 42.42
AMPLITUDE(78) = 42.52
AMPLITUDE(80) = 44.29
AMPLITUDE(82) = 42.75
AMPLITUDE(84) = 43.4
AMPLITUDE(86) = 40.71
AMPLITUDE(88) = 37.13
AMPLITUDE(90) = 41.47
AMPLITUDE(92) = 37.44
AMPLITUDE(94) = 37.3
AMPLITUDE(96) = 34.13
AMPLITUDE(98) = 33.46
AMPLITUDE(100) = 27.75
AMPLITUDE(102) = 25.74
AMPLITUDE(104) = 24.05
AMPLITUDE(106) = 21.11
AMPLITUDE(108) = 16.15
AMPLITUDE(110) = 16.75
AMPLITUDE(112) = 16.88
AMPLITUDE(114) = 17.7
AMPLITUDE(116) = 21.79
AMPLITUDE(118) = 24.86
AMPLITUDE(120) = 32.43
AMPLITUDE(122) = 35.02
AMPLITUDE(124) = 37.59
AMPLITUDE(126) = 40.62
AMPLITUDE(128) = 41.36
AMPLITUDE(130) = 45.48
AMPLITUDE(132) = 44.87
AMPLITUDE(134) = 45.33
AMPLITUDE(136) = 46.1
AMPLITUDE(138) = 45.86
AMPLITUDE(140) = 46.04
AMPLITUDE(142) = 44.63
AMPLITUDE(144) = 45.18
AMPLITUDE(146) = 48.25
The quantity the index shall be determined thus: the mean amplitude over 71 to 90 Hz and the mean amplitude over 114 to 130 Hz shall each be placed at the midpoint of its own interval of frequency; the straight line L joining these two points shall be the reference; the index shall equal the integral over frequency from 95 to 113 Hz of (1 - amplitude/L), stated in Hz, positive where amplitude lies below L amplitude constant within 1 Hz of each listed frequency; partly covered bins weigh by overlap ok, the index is 6.4 Hz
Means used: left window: 42.1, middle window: 24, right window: 33.2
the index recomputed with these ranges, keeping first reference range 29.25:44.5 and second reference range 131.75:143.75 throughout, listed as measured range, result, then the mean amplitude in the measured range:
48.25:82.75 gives -2.4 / 43.2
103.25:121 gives 9.1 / 21.3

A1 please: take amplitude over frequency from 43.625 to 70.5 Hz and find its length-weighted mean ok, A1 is 42.7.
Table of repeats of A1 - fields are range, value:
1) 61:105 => 38.6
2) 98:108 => 24.7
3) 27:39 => 36.9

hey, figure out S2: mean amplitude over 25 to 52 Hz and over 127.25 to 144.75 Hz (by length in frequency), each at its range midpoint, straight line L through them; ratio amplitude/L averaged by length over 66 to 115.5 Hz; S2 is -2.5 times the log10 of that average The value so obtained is 0.23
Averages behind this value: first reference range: 38.4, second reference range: 45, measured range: 33.8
